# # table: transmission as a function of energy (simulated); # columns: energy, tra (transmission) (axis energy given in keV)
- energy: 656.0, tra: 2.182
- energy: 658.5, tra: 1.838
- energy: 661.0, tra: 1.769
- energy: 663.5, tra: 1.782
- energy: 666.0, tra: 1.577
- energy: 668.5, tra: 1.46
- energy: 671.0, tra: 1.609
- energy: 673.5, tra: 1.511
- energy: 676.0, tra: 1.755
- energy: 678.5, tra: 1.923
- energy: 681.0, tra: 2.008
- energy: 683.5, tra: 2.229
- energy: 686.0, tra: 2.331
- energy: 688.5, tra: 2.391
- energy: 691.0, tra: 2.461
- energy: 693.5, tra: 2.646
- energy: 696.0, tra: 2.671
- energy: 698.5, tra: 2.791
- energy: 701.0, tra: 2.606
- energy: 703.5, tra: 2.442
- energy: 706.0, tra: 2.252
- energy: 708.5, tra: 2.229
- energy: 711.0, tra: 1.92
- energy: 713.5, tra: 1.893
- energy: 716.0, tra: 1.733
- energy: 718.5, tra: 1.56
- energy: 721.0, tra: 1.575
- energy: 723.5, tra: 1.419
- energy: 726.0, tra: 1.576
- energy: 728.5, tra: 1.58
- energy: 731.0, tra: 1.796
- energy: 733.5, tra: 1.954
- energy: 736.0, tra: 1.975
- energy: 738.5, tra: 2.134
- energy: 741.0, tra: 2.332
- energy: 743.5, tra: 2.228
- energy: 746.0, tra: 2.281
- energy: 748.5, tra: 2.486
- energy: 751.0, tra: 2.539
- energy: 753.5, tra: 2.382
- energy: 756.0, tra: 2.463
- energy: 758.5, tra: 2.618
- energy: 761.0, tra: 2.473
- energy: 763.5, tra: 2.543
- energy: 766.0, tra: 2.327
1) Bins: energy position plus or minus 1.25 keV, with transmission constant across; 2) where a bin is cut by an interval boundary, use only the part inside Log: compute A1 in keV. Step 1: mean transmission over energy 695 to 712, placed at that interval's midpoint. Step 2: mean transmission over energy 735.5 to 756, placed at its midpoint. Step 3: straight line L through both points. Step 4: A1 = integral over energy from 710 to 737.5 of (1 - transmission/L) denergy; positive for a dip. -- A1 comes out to 7.5 keV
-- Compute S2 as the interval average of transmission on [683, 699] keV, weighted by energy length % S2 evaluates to 2.5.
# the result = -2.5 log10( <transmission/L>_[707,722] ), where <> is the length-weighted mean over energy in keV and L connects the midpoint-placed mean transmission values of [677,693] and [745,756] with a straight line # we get 0.26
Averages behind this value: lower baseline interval 2.24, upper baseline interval 2.43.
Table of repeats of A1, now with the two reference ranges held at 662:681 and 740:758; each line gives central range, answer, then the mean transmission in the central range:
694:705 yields -3.9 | 2.62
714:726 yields 3.0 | 1.59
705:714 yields -0.2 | 2.08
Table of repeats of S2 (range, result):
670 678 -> 1.65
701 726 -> 1.91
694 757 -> 2.12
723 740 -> 1.8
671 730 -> 2.05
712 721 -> 1.71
